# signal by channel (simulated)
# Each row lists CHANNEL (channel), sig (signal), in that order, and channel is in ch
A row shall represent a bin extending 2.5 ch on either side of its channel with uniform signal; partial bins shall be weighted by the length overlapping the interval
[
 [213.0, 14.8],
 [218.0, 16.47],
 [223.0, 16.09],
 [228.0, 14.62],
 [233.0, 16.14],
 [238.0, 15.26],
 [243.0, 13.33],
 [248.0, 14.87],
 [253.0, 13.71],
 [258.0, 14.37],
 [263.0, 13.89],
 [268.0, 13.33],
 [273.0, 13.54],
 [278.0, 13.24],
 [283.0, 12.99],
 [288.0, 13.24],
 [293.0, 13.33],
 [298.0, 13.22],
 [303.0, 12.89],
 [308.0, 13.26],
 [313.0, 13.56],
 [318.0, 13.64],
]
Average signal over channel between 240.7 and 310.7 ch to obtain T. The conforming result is 13.5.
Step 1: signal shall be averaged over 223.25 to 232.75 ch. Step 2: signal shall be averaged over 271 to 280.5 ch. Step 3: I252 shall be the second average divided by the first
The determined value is 0.87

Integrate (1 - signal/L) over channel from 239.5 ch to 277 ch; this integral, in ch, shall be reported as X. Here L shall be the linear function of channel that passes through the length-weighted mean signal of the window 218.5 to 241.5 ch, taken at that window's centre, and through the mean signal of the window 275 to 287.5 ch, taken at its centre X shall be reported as 0.9 ch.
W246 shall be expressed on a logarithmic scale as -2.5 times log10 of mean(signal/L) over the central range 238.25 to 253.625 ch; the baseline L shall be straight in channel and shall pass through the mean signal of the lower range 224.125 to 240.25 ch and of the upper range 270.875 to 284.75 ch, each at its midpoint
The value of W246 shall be 0.04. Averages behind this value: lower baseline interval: 15.4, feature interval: 14.2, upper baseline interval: 13.3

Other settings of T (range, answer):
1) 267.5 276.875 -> 13.4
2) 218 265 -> 14.8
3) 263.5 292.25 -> 13.3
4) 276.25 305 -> 13.2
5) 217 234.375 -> 15.8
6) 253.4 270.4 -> 13.8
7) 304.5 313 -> 13.3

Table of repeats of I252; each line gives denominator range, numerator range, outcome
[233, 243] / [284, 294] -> 0.88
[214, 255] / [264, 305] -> 0.88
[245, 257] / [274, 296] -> 0.93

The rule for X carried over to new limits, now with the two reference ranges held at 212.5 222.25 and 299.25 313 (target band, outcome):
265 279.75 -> 0.8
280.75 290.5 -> 0.5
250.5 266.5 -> 0.7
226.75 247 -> 0.6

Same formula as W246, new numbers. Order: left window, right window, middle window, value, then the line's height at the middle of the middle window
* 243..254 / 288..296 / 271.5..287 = 0.03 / 13.5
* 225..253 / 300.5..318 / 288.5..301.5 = 0.03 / 13.6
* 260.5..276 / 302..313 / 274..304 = 0.02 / 13.4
